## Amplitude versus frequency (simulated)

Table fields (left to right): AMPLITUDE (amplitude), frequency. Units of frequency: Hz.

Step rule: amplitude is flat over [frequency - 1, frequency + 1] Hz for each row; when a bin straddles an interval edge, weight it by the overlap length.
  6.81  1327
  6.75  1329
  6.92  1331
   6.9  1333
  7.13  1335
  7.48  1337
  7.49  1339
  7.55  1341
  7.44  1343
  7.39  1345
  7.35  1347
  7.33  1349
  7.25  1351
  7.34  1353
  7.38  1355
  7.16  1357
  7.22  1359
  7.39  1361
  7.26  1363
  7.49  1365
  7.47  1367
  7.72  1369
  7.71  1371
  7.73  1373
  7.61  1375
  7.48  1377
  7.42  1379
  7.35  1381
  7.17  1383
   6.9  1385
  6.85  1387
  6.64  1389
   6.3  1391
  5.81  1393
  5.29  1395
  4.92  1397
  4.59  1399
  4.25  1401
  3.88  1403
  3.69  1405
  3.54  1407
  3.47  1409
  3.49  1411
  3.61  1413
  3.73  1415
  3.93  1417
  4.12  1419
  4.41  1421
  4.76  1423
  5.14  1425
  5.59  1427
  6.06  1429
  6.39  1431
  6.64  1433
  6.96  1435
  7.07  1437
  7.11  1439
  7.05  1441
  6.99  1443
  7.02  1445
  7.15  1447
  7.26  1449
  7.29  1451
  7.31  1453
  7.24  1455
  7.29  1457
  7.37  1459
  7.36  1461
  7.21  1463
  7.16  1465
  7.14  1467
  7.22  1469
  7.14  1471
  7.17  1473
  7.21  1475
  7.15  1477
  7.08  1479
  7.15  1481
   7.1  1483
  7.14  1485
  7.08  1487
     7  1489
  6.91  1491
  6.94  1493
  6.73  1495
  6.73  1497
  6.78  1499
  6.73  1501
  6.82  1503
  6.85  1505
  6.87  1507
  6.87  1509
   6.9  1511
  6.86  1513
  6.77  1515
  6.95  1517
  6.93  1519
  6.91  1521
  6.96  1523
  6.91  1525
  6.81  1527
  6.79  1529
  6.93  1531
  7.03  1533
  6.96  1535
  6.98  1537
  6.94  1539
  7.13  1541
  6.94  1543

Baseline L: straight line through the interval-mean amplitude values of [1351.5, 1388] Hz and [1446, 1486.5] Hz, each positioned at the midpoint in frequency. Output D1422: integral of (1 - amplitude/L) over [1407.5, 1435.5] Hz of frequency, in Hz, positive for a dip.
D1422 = 9.5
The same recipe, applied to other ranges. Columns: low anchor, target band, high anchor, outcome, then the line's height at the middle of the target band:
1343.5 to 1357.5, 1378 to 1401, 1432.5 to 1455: 3.3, 7.23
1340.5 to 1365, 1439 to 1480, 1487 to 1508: -1.2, 6.98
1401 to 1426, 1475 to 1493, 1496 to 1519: -2.8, 6.12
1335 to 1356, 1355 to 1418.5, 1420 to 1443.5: 8.1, 6.8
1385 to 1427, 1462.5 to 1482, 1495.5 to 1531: -3.7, 6.03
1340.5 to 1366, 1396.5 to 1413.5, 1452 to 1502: 7.8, 7.24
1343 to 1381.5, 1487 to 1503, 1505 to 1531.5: 0.3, 6.96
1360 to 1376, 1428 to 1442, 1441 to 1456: 0.9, 7.23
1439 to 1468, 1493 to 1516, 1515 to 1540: 0.6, 7.01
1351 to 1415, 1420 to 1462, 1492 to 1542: -1.0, 6.48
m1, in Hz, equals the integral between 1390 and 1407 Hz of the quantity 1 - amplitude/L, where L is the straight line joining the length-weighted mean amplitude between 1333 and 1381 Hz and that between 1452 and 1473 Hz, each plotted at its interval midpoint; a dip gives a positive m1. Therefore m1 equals 5.97 Hz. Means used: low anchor 7.41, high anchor 7.24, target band 4.76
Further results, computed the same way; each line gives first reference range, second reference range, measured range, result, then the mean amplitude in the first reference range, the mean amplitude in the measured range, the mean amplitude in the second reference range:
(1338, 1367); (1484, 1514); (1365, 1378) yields -0.5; 7.36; 7.61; 6.88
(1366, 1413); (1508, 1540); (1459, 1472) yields -1.5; 5.92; 7.22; 6.91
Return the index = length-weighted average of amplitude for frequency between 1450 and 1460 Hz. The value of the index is 7.3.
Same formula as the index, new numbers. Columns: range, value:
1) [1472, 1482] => 7.15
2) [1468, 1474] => 7.18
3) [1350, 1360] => 7.27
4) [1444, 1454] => 7.21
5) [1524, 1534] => 6.89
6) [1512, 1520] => 6.88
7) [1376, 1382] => 7.42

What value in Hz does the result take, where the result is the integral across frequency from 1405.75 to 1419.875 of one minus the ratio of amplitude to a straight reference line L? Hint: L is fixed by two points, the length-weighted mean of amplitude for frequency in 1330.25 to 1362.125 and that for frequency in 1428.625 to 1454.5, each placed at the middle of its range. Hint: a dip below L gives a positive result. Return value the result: 6.7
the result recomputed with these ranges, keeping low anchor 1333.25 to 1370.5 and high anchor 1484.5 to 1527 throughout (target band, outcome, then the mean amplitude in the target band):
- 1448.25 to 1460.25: -0.42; 7.3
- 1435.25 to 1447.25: 0.06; 7.05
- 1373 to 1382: -0.25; 7.49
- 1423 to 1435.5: 2.00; 5.99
